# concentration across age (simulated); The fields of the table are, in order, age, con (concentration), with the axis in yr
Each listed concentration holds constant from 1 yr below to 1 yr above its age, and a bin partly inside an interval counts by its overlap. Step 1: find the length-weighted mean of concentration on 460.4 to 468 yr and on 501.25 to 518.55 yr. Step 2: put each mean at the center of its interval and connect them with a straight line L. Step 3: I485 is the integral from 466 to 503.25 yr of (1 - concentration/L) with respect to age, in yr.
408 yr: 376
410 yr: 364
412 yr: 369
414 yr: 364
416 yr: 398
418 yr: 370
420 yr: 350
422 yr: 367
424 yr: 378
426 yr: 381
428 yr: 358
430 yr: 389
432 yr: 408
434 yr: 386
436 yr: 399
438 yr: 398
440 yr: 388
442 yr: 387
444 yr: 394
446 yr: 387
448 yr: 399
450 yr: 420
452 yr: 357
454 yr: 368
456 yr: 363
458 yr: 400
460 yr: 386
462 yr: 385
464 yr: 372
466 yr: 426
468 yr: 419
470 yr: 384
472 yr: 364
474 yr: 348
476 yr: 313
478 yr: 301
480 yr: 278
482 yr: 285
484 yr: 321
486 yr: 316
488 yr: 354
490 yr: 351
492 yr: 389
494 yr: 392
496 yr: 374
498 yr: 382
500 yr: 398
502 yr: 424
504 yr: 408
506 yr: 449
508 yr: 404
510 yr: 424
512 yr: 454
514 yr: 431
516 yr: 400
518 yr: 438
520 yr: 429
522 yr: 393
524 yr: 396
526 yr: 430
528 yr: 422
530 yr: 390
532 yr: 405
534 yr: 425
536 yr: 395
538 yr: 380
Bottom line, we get 4.8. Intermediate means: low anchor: 397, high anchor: 425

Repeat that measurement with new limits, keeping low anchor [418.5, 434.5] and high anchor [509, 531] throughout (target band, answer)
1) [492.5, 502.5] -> 0.40 yr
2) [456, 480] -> 1.63 yr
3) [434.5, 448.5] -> -0.34 yr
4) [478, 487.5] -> 2.34 yr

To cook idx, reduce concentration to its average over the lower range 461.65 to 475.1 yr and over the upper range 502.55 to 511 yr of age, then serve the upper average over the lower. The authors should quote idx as 1.1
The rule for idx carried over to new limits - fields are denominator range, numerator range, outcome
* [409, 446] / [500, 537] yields 1.10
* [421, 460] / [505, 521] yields 1.11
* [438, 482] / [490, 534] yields 1.10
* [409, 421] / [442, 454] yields 1.05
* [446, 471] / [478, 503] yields 0.91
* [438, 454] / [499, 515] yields 1.09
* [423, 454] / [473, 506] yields 0.92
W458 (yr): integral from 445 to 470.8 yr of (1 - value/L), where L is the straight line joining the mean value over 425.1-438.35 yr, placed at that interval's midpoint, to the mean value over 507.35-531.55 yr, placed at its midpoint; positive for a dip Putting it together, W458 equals 0.5 yr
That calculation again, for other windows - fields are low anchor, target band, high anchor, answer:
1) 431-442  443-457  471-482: -0.6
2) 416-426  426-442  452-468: -0.5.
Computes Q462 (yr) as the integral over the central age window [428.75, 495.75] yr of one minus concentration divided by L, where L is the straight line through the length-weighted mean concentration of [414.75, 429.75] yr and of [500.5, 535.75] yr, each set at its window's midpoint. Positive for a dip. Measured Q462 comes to 3.5 yr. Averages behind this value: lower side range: 372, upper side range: 418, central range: 371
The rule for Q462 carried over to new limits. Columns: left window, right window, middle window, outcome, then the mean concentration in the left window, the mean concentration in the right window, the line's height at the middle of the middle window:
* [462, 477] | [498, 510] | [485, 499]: 1.2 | 376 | 414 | 401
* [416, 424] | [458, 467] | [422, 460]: -0.5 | 369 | 393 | 381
